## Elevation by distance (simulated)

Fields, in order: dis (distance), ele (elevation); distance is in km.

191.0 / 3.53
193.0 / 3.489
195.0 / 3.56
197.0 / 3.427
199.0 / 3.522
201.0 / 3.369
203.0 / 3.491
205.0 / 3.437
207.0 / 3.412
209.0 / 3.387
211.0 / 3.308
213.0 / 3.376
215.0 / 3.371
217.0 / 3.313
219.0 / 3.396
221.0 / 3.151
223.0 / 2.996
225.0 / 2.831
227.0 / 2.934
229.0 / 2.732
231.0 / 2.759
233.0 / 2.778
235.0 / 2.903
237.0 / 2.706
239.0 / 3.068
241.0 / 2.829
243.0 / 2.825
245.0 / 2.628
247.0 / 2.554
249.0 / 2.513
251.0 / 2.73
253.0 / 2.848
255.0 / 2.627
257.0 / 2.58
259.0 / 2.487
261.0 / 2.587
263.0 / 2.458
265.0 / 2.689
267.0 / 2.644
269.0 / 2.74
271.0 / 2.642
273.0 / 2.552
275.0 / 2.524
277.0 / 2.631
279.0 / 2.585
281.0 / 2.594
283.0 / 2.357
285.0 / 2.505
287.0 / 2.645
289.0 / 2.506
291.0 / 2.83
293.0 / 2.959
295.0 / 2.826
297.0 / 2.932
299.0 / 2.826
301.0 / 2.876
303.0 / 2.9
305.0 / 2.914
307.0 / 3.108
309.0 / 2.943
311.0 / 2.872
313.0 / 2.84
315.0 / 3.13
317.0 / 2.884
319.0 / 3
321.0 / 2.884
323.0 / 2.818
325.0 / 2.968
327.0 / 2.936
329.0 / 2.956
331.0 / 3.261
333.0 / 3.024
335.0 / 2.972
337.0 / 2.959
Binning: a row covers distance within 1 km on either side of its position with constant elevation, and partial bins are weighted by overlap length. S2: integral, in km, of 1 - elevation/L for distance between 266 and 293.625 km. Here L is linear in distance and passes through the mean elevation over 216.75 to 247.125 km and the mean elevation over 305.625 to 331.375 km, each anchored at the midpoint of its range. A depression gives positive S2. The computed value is 3.0 km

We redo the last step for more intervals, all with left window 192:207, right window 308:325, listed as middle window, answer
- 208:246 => 3.7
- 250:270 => 3.4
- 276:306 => 3.1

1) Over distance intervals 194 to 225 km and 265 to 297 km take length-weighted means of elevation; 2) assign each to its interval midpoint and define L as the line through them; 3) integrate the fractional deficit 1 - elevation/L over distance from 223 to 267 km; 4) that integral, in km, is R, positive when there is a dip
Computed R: 4.1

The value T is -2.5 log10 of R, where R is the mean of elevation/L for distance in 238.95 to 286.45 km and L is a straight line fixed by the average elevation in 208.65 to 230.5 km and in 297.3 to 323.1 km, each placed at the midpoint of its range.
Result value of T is 0.16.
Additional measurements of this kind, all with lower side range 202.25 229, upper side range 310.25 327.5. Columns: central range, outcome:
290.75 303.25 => 0.04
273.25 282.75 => 0.19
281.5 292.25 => 0.17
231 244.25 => 0.12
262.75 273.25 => 0.17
